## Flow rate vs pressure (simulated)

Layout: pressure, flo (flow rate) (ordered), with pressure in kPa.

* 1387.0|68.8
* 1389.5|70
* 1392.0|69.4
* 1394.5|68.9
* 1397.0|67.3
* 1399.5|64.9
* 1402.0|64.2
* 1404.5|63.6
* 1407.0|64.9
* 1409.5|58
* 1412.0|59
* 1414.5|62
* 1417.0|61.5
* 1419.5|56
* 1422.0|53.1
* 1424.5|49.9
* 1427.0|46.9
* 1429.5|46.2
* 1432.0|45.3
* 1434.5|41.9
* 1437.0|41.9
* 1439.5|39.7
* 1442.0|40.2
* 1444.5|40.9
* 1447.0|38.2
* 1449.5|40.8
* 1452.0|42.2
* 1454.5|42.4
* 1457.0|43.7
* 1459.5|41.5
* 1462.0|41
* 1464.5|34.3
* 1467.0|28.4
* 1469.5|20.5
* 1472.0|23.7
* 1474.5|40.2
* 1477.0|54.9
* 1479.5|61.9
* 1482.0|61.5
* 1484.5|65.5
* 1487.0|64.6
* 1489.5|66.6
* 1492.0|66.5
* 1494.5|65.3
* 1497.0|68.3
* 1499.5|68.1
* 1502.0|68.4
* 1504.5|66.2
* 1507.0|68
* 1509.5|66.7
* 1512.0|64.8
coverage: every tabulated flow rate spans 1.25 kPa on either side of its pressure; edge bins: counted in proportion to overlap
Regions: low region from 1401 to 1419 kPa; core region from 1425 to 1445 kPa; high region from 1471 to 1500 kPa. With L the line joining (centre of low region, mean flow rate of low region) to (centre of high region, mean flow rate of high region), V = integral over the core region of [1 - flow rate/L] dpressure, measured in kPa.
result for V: 5.8 kPa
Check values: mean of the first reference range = 61.6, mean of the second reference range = 59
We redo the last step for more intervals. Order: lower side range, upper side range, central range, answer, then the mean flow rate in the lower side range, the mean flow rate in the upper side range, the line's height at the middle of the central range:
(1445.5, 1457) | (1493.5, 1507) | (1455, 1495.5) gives 4.6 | 41.2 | 67.4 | 54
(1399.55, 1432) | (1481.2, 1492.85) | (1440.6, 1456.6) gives 5.2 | 56.9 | 65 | 60.7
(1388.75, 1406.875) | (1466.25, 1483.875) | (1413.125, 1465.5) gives 8.5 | 66.7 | 42.8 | 53.9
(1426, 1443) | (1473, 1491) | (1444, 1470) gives 6.3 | 43.1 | 58.9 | 50.6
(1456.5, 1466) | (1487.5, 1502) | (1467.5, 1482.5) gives 2.8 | 39.5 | 67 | 50.8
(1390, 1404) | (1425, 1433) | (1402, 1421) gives -1.1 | 66.9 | 46.5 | 57.7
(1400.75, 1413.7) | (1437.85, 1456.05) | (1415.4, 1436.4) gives 0.8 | 61.9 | 40.7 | 52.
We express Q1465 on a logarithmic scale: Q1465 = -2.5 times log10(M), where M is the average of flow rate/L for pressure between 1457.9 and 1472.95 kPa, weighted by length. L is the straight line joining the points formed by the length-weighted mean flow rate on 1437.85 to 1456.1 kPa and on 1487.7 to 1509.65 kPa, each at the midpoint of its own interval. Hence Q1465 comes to 0.473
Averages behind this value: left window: 40.7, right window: 67.1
